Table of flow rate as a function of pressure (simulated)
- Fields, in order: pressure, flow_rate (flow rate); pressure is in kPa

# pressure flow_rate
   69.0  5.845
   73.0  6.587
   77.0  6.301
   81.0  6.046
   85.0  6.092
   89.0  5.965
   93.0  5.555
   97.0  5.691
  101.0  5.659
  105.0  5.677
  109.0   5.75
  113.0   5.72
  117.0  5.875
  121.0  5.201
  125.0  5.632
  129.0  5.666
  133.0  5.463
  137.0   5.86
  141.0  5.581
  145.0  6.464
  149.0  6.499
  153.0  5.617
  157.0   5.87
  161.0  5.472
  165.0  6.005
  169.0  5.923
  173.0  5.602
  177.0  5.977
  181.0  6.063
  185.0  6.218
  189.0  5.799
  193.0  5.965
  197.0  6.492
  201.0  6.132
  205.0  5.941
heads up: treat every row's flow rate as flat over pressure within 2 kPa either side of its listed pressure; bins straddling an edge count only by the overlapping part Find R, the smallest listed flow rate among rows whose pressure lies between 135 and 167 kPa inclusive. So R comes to 5.472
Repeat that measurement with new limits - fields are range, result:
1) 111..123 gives 5.201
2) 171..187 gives 5.602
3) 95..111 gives 5.659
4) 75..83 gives 6.046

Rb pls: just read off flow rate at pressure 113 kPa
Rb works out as 5.72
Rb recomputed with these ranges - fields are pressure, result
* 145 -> 6.464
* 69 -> 5.845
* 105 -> 5.677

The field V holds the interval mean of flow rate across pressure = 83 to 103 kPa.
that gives 5.79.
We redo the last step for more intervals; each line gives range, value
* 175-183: 6.02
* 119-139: 5.56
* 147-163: 5.86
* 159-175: 5.75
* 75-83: 6.17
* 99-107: 5.67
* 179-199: 6.11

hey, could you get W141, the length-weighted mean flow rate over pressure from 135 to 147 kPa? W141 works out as 5.97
